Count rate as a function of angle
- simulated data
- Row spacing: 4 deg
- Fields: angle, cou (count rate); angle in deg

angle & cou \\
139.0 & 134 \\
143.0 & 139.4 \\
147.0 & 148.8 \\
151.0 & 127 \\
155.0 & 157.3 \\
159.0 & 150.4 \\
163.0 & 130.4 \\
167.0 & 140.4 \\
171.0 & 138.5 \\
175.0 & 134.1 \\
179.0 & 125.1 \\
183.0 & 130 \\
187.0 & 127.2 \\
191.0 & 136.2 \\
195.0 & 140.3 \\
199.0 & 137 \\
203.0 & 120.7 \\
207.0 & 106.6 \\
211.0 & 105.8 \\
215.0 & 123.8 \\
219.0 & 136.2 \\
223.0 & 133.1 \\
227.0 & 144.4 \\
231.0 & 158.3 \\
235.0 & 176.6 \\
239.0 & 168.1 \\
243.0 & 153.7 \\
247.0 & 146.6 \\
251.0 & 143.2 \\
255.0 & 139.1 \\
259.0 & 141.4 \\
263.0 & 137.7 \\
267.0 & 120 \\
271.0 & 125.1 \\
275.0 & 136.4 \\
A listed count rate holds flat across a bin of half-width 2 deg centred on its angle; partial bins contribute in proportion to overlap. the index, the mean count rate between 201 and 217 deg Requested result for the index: 114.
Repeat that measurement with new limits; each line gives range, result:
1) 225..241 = 162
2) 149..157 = 142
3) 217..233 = 143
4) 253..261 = 140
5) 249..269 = 136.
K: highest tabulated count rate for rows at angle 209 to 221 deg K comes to 136.2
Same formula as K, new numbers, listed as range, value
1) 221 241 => 176.6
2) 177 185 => 130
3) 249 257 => 143.2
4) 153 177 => 157.3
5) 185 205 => 140.3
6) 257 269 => 141.4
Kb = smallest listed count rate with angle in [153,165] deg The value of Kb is 130.4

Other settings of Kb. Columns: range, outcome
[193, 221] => 105.8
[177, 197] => 125.1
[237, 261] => 139.1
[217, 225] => 133.1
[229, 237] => 158.3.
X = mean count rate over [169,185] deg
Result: 132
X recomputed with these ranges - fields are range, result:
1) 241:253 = 148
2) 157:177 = 139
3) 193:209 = 126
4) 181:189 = 129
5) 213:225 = 131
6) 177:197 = 132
